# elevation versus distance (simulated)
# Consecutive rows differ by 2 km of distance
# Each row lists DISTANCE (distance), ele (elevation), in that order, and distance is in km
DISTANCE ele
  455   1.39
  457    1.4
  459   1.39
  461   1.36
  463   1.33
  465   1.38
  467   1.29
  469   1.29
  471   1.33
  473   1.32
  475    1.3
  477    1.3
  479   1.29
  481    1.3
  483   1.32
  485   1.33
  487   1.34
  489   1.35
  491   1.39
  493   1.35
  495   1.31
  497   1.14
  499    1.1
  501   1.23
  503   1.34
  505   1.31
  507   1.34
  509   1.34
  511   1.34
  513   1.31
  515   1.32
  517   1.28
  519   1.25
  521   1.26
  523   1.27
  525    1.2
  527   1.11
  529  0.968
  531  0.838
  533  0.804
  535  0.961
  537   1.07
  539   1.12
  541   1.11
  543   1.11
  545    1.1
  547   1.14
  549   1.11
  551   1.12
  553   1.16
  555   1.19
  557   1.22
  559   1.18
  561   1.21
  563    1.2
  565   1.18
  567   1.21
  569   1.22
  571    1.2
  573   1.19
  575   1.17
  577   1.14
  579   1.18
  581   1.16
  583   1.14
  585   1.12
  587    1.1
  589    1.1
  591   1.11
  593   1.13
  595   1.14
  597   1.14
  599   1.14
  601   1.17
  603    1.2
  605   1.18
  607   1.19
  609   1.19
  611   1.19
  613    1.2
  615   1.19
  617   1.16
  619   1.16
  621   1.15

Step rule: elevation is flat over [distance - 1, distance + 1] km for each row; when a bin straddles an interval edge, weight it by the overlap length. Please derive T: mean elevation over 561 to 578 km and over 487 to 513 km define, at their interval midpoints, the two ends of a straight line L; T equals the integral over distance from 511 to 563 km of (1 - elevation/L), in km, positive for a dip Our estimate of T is 4.1 km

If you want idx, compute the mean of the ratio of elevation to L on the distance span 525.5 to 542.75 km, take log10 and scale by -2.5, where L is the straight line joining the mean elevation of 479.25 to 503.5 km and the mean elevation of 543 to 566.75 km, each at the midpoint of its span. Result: 0.19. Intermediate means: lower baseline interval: 1.29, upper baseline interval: 1.16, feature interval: 1.01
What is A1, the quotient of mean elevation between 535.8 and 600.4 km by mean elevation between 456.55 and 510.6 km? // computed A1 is 0.9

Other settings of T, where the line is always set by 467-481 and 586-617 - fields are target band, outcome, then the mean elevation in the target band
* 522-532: 1.3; 1.08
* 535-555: 1.8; 1.11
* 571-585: 0.3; 1.16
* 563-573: 0.0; 1.2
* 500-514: -0.6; 1.32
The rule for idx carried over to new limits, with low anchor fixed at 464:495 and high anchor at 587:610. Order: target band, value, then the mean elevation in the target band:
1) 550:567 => 0.023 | 1.18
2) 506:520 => -0.030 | 1.31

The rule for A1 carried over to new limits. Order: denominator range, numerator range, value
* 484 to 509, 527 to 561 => 0.83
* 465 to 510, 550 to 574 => 0.91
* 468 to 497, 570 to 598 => 0.87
